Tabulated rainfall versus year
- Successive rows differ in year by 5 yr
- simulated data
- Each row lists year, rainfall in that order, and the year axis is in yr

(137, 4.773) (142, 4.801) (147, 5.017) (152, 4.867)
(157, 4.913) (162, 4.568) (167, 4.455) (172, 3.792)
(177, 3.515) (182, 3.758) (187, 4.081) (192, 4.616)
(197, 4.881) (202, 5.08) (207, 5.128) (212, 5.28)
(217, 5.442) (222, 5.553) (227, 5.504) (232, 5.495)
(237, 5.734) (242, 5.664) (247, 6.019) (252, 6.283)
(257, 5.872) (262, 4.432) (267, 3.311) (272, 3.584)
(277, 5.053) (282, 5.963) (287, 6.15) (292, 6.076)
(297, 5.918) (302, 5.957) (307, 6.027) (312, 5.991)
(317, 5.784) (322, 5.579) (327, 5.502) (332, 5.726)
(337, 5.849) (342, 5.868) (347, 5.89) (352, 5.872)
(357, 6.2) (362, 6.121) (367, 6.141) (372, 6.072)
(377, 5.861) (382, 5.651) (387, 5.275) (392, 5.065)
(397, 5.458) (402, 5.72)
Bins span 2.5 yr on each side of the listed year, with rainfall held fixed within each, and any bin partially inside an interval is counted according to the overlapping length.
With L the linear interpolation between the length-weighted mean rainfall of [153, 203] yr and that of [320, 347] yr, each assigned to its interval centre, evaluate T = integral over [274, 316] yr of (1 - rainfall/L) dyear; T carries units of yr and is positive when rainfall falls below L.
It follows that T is -3.7 yr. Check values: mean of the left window 4.36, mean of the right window 5.72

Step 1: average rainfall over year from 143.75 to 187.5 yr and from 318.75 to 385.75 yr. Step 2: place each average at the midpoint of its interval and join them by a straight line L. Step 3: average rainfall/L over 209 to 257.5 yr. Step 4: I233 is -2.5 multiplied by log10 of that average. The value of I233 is -0.16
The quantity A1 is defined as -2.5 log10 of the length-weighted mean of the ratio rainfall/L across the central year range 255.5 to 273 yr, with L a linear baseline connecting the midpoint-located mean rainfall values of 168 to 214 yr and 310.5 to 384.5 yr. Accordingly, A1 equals 0.19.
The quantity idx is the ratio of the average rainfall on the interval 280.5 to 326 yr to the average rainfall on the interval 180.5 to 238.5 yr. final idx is 1.2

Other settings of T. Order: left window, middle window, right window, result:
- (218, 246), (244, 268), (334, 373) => 1.56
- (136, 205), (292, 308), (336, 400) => -1.88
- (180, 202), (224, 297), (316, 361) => -4.48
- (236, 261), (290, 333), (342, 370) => 0.78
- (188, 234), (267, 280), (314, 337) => 3.02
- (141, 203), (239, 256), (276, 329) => -2.28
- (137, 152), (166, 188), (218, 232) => 5.40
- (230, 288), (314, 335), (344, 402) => -0.36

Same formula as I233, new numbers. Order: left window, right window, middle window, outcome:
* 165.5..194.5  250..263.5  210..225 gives -0.138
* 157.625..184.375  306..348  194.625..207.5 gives -0.139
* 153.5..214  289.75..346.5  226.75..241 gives -0.122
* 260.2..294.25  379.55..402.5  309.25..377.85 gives -0.133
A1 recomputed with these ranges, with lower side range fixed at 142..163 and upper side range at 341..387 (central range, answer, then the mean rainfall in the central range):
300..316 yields -0.06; 5.97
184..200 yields 0.12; 4.52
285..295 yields -0.10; 6.1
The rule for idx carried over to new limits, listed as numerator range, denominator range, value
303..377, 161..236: 1.24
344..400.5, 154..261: 1.15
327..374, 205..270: 1.11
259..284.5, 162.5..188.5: 1.13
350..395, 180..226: 1.18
